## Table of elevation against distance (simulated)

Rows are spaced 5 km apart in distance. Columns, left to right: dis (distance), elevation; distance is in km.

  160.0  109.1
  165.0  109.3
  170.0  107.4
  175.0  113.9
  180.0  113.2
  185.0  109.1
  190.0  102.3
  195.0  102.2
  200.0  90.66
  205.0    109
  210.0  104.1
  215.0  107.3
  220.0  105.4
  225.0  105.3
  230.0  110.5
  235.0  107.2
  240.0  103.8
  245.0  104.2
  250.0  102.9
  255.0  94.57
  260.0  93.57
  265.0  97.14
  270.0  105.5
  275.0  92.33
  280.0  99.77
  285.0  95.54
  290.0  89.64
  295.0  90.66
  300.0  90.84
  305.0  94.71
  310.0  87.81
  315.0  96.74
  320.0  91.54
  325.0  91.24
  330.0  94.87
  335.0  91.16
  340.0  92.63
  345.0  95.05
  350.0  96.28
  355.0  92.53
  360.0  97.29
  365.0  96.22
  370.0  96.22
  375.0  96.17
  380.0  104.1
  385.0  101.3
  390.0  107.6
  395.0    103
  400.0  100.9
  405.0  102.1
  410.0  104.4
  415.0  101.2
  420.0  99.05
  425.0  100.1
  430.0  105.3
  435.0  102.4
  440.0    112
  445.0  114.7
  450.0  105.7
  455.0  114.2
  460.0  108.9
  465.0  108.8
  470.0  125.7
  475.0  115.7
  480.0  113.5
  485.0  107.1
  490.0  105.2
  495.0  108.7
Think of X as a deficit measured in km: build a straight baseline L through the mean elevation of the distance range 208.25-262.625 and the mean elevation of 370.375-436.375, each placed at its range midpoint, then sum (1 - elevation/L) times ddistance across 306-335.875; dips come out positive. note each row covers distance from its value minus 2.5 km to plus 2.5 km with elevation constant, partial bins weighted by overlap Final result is 2.99 km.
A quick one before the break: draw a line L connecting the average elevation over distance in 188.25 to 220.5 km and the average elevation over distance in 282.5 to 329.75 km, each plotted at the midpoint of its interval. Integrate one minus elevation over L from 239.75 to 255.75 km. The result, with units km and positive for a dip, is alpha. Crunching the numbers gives -0.6 km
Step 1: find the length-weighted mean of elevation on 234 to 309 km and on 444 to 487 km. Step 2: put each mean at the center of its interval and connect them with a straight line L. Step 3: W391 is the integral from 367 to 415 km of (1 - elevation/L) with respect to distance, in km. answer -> 2.3 km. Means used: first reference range 97.1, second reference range 113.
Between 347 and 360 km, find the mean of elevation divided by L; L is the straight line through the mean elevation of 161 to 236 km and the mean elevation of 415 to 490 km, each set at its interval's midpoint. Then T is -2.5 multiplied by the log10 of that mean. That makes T 0.14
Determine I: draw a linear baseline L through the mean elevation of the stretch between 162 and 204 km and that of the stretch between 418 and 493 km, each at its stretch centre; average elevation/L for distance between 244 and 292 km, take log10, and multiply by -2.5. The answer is 0.10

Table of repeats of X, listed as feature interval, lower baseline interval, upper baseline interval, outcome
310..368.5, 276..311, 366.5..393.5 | 2.0 km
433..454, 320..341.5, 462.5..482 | 0.4 km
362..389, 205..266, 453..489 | 2.4 km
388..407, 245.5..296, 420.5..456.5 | 0.2 km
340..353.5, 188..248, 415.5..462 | 1.4 km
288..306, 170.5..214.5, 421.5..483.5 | 2.7 km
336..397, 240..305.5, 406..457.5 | 2.4 km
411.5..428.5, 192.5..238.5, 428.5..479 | 1.5 km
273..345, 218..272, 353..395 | 5.8 km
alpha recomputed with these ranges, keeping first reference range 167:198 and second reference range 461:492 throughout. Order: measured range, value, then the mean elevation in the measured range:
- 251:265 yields 1.7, 95.6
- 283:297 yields 2.3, 91.9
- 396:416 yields 1.6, 102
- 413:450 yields 2.3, 105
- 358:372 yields 1.8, 96.6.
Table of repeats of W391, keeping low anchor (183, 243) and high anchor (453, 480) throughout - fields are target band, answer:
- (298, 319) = 3.08 km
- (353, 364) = 1.51 km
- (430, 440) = 0.69 km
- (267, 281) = 1.05 km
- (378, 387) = 0.69 km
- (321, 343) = 3.39 km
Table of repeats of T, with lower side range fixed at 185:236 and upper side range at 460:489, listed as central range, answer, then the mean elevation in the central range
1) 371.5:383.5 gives 0.11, 99.9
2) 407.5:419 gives 0.09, 102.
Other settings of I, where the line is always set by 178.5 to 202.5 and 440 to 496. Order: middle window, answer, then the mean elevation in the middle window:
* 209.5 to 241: -0.024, 106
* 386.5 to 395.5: 0.040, 105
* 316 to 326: 0.163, 92.2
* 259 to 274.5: 0.075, 98.4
